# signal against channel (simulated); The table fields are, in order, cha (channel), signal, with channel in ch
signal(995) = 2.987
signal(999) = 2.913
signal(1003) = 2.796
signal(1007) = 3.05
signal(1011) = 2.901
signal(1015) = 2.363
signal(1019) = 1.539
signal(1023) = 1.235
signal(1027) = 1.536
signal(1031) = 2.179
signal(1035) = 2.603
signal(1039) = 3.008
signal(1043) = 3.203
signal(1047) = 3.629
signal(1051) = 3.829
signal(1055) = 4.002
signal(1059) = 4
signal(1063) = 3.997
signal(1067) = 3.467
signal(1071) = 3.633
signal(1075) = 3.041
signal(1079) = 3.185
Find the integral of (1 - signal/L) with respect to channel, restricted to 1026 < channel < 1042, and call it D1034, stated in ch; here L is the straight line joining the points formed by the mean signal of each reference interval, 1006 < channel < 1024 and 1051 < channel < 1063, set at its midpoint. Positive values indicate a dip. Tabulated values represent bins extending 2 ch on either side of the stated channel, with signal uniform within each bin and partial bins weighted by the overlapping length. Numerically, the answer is 3.21 ch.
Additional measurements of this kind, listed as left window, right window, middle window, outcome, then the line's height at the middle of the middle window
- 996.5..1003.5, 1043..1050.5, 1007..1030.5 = 8.2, 3.15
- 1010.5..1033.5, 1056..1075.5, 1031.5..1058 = -4.5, 2.84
